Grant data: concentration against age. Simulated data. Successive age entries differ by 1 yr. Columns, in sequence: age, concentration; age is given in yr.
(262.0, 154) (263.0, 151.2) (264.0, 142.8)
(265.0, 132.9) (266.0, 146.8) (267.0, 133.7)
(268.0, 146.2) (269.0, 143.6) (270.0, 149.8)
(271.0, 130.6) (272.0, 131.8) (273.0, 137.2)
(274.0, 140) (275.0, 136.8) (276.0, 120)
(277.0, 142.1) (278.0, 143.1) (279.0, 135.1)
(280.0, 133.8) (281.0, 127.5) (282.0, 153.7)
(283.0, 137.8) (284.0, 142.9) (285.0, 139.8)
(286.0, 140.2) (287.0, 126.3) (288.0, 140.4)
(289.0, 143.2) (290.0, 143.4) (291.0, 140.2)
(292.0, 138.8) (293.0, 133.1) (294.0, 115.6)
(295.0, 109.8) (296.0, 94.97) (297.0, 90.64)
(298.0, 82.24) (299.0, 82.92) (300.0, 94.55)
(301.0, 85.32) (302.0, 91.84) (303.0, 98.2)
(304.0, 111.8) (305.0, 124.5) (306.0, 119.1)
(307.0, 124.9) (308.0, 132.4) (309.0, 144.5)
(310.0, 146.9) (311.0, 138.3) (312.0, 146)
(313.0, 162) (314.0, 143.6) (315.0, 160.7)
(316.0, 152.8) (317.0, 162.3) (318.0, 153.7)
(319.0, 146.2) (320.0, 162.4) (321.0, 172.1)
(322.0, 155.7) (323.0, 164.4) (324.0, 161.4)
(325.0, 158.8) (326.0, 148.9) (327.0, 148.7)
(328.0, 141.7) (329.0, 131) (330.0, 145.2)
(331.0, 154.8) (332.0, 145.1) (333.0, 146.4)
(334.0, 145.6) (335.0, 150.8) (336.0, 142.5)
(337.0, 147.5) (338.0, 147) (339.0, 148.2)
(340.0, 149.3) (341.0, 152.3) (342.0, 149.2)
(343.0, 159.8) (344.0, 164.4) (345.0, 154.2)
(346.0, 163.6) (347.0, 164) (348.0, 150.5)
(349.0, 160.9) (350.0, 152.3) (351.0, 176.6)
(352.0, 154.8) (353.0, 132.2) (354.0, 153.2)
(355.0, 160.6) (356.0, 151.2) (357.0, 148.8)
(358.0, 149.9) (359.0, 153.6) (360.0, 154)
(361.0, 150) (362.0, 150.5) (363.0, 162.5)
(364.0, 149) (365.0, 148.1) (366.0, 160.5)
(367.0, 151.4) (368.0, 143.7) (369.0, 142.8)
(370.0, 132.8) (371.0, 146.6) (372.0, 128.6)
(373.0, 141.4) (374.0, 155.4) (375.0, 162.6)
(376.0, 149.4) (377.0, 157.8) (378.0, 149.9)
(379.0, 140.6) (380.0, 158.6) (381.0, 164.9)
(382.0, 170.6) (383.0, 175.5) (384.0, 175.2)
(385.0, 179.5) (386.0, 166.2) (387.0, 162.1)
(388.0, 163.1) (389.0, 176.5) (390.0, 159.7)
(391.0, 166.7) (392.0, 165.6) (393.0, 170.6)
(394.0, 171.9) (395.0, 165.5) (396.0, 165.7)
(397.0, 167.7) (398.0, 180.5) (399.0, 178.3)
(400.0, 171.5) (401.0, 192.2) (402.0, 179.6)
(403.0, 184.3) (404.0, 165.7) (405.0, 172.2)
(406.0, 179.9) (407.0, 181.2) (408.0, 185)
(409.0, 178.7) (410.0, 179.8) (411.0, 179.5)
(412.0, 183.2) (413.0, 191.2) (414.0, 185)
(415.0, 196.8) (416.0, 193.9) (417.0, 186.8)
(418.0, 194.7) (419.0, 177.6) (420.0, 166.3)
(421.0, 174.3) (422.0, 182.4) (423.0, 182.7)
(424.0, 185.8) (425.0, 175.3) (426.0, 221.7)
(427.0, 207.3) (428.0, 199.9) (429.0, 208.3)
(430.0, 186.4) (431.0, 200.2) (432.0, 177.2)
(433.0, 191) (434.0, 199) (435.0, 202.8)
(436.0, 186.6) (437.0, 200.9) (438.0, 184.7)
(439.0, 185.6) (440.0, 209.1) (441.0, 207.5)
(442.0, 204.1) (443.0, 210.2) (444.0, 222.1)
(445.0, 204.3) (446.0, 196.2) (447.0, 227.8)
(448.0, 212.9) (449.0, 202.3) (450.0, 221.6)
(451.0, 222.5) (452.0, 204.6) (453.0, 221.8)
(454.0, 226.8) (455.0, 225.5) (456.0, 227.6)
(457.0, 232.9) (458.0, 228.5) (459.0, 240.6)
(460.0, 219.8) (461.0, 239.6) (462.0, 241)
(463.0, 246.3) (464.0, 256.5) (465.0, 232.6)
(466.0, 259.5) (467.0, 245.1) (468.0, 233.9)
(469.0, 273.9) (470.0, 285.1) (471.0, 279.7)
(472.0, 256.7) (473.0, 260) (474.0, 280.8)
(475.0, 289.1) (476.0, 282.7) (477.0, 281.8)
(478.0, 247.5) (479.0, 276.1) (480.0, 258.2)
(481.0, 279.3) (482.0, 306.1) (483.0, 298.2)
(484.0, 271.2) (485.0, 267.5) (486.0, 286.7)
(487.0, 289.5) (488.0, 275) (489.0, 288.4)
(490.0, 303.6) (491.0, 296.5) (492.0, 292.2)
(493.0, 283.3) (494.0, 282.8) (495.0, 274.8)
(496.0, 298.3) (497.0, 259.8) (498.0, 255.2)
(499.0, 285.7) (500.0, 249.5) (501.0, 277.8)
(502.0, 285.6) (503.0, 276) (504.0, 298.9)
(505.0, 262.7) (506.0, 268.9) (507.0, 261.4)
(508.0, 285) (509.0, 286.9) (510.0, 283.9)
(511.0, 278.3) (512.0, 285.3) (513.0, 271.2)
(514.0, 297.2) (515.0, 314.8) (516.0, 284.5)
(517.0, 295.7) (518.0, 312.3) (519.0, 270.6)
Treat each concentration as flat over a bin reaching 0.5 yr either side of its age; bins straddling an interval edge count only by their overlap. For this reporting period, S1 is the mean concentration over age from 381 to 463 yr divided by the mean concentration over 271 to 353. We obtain 1.38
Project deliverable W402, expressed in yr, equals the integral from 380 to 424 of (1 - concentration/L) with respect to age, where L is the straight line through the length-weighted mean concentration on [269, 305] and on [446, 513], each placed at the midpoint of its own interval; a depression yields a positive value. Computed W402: 6.5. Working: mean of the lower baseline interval 125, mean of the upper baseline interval 262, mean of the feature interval 176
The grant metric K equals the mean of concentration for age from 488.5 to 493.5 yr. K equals 293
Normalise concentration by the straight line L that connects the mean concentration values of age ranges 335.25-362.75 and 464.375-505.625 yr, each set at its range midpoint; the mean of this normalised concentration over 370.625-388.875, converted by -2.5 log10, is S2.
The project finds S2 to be 0.14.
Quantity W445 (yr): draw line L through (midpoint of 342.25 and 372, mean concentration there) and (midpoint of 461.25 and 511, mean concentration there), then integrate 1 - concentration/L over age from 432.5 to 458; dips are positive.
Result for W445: 2.8 yr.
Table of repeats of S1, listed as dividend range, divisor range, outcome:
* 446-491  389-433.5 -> 1.40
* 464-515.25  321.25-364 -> 1.81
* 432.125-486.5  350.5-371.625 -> 1.57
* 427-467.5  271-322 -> 1.63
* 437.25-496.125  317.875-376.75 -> 1.65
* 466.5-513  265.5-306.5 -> 2.19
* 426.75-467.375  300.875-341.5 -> 1.50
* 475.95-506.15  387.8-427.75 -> 1.55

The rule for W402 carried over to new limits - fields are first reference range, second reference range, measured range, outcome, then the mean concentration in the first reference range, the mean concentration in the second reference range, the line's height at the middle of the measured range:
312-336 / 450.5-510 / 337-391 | 7.62 yr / 152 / 265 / 181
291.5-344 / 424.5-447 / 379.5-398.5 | 0.67 yr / 137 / 200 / 175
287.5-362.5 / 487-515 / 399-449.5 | 6.62 yr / 142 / 281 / 220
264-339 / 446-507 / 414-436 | 3.26 yr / 137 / 260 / 224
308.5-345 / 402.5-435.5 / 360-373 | 1.52 yr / 151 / 187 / 167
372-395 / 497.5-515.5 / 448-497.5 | -2.44 yr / 162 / 279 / 247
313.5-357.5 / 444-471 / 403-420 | 1.67 yr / 153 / 233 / 203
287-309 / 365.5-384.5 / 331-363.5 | -3.17 yr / 115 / 153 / 139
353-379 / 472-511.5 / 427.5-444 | 1.75 yr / 150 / 279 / 221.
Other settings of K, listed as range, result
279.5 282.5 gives 138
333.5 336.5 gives 146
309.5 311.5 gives 143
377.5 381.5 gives 154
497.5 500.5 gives 263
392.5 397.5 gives 168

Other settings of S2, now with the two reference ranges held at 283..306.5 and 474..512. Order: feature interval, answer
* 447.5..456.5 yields 0.13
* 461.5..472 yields 0.01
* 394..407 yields 0.16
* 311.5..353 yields -0.04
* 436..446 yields 0.17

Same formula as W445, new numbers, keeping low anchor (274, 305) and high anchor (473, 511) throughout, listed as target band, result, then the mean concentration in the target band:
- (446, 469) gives 2.02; 231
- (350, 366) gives 2.05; 153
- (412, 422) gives 1.64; 185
